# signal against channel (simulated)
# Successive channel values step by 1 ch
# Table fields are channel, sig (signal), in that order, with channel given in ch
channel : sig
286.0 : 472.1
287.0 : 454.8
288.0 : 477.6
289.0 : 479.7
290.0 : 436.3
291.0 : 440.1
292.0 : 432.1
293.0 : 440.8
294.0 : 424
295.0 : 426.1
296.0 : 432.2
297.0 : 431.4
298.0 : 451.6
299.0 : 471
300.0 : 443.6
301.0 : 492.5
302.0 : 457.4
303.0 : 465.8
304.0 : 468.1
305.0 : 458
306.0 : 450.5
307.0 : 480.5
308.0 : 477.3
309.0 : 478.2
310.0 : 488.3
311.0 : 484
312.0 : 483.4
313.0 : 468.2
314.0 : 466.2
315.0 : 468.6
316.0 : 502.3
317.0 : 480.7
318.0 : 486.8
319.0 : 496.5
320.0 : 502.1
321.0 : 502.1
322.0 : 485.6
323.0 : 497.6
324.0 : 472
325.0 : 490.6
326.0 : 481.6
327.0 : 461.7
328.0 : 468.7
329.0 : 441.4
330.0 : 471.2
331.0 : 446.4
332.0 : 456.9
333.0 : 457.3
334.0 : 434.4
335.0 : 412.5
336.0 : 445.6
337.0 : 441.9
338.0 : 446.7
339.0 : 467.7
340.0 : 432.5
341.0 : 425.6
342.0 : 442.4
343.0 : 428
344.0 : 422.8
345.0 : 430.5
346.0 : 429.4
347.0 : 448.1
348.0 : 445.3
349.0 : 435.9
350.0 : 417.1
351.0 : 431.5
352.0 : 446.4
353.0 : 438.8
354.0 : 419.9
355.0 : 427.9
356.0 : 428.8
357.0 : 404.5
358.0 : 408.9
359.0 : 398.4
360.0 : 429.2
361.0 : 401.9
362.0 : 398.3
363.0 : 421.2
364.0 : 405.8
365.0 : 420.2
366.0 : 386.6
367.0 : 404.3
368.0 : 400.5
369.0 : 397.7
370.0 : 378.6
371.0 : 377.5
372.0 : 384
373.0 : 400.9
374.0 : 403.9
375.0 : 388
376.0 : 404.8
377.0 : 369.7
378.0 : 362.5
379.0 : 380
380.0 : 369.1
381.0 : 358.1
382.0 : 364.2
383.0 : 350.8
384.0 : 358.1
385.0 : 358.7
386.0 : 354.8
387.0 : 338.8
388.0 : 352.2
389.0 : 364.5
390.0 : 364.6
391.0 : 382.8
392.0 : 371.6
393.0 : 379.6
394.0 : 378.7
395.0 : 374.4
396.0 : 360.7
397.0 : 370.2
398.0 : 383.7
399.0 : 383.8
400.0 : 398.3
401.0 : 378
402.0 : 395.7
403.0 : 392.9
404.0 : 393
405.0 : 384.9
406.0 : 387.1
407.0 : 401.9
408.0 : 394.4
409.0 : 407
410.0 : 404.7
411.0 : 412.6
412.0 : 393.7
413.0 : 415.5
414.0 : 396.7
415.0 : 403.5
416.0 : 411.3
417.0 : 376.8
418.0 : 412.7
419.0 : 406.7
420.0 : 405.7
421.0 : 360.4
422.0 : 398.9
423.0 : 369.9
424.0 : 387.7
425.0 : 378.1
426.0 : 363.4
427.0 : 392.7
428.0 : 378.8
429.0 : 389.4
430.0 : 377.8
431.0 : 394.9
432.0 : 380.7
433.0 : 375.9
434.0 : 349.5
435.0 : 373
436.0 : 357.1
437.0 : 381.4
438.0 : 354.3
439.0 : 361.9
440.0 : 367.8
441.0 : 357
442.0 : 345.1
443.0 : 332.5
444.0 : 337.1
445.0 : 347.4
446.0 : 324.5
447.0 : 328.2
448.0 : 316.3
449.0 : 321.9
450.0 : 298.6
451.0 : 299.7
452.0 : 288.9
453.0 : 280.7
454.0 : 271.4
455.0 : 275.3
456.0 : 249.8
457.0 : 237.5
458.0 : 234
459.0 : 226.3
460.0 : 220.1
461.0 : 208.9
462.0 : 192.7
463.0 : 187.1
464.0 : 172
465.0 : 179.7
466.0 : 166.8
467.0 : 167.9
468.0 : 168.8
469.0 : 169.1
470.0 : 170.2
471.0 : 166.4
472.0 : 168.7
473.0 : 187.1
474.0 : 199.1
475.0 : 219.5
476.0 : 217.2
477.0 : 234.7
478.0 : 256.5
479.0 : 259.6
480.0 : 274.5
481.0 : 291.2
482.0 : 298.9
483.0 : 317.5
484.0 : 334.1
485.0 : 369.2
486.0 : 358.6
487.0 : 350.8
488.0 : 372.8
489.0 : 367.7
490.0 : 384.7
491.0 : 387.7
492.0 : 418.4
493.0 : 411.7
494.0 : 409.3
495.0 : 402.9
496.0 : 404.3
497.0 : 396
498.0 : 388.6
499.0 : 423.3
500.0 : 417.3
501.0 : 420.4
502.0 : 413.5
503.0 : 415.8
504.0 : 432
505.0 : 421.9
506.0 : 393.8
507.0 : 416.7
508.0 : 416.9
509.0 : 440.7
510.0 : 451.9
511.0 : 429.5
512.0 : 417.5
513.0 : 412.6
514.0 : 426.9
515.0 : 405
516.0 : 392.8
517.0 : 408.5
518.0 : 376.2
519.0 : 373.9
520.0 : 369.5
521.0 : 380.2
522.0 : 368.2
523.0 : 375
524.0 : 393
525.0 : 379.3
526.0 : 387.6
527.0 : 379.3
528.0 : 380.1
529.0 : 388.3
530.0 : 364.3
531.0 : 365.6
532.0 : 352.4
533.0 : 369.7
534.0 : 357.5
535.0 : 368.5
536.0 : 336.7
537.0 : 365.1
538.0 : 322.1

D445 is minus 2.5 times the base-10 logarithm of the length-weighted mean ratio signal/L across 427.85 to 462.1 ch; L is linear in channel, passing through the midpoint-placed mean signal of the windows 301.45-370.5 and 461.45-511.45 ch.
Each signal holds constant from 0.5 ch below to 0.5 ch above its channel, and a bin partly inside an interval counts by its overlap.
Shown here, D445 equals 0.12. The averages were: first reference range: 447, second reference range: 318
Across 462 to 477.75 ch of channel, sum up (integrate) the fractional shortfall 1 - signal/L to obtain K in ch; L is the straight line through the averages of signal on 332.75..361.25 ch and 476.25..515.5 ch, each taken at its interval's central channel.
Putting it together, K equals 8.2 ch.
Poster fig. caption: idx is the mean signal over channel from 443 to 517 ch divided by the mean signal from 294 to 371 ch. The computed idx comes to 0.71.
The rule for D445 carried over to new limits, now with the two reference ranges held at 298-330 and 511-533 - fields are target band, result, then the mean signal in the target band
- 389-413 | 0.14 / 387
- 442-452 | 0.28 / 322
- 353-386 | 0.15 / 393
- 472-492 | 0.32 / 299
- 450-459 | 0.48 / 267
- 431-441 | 0.15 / 368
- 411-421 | 0.08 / 401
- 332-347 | 0.07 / 438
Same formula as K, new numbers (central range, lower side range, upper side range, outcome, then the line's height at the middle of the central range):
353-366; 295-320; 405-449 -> 0.47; 429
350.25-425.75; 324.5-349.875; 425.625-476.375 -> -4.00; 373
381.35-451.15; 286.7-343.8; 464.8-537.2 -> 4.58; 399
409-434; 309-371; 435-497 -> -3.38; 344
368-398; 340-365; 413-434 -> 2.62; 409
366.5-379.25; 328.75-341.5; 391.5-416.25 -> 0.81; 415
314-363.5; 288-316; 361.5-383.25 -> -2.92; 423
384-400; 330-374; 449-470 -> -0.89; 350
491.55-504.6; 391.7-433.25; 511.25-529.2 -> -0.73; 390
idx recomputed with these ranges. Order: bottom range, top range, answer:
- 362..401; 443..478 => 0.63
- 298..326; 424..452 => 0.74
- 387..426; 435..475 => 0.68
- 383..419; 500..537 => 1.03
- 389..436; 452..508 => 0.77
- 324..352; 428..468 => 0.67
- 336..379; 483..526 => 0.96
